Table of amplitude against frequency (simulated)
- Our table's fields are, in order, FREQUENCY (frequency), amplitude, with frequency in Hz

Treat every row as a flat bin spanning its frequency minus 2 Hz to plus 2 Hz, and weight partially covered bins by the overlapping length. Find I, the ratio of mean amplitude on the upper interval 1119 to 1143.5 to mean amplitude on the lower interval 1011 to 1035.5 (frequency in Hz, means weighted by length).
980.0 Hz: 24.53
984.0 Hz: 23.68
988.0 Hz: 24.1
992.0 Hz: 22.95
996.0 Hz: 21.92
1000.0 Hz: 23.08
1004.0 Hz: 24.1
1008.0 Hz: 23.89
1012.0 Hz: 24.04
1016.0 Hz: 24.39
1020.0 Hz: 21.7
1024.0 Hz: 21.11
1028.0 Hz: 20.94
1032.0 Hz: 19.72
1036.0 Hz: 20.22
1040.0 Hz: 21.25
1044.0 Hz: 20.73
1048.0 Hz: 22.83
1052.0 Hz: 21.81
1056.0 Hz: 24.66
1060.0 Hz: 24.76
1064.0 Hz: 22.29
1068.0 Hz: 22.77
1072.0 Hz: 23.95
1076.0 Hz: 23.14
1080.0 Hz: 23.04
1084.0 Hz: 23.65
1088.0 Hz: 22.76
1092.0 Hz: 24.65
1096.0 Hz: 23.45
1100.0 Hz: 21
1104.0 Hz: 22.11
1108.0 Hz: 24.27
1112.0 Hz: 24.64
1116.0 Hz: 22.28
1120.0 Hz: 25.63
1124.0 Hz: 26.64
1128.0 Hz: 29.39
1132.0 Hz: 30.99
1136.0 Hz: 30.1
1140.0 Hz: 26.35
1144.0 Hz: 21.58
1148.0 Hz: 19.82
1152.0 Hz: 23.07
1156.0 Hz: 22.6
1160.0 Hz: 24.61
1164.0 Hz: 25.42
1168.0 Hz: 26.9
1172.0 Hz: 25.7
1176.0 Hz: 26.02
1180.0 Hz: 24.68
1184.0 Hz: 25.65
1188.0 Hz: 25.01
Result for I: 1.28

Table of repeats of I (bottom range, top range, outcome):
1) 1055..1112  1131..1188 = 1.08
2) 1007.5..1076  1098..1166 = 1.10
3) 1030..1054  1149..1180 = 1.17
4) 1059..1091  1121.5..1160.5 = 1.10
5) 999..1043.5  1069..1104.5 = 1.04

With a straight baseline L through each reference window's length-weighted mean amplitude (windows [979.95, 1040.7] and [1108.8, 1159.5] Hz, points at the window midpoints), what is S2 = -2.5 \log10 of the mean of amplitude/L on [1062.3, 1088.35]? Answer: 0.04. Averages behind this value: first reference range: 22.6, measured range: 23.1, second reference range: 25.2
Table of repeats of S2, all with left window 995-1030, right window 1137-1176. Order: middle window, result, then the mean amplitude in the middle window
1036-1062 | 0.03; 22.5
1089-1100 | 0.01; 23.4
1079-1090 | 0.02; 23.2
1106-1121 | -0.01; 24.1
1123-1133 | -0.21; 29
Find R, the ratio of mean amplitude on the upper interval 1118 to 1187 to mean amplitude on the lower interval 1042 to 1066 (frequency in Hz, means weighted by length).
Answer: 1.12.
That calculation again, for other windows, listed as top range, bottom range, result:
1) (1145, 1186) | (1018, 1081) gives 1.10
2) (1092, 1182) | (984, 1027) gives 1.08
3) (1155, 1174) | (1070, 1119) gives 1.08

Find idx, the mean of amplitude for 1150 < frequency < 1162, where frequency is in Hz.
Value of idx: 23.4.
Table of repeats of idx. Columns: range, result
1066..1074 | 23.4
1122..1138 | 29.3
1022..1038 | 20.5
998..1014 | 23.8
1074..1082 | 23.1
